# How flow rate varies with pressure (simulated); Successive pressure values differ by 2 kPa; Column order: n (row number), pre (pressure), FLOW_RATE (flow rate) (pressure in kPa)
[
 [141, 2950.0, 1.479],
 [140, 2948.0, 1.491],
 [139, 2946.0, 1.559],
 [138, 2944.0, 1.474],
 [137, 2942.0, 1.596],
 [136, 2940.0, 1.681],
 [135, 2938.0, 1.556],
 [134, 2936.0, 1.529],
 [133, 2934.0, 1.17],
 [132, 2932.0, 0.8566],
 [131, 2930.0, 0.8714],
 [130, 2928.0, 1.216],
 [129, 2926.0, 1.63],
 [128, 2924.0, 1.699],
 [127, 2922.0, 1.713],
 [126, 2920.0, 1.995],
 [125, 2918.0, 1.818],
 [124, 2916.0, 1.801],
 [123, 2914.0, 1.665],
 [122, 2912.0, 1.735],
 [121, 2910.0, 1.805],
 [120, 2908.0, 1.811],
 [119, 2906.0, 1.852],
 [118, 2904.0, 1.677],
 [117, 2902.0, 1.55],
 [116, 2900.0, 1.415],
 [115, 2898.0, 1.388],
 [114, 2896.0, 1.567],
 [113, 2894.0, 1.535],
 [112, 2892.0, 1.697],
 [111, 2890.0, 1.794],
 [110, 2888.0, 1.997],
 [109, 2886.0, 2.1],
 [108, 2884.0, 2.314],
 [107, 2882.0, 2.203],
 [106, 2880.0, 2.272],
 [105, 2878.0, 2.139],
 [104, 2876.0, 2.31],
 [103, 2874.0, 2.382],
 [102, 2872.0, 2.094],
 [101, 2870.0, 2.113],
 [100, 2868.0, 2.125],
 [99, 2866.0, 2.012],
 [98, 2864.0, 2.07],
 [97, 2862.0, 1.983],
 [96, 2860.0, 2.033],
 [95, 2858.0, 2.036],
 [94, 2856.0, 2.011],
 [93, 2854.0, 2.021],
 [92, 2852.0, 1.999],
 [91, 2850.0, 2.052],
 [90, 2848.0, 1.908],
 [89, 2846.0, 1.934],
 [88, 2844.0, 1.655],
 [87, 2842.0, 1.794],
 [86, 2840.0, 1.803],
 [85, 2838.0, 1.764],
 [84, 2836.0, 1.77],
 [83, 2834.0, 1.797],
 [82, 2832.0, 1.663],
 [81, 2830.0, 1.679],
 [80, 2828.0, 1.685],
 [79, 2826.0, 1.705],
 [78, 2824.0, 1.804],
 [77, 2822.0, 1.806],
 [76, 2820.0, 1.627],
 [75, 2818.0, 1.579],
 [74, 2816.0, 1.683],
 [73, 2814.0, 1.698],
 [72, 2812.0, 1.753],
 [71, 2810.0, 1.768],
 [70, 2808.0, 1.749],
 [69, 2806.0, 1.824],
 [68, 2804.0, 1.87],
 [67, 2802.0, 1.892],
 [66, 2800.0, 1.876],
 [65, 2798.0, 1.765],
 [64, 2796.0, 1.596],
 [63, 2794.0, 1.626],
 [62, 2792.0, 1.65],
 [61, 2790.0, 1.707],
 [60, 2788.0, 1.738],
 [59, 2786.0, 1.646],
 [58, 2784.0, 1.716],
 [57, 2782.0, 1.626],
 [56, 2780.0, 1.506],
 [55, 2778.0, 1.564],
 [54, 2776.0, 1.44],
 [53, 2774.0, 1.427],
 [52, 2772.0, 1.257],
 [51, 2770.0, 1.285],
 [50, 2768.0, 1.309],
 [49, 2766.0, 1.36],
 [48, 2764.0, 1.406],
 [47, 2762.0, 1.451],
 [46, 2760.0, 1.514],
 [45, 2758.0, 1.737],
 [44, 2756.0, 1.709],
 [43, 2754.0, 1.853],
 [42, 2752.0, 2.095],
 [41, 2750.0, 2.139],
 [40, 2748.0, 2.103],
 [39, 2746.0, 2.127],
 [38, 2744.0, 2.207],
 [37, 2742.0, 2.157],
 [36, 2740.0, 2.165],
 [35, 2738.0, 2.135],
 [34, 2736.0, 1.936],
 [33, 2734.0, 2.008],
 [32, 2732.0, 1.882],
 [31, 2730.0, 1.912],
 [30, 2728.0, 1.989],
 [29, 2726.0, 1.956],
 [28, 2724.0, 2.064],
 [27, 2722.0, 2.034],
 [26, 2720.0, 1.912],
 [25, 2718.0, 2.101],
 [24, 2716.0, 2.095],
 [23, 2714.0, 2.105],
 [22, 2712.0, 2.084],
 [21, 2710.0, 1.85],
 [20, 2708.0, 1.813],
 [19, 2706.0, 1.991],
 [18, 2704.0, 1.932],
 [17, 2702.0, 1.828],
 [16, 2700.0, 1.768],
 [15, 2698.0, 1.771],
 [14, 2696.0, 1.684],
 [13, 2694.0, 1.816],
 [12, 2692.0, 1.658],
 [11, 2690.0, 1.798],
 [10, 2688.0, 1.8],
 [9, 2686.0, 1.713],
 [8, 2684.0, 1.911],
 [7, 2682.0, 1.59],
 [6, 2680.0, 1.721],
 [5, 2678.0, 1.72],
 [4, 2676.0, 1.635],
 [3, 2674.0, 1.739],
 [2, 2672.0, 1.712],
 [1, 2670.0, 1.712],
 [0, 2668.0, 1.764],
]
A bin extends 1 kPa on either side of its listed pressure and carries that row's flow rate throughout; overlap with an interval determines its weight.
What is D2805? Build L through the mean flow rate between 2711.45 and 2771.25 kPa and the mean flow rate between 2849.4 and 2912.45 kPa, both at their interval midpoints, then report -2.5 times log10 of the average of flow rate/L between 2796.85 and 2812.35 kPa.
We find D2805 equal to 0.06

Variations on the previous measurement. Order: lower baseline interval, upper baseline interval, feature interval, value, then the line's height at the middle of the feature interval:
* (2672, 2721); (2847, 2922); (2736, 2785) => 0.08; 1.86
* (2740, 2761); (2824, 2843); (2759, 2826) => 0.14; 1.86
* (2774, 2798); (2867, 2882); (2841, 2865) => 0.06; 2.06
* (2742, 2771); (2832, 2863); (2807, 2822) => 0.09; 1.84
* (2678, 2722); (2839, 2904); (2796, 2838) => 0.10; 1.92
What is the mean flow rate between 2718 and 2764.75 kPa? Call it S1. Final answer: 1.94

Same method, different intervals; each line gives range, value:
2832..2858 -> 1.87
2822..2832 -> 1.72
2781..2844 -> 1.73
